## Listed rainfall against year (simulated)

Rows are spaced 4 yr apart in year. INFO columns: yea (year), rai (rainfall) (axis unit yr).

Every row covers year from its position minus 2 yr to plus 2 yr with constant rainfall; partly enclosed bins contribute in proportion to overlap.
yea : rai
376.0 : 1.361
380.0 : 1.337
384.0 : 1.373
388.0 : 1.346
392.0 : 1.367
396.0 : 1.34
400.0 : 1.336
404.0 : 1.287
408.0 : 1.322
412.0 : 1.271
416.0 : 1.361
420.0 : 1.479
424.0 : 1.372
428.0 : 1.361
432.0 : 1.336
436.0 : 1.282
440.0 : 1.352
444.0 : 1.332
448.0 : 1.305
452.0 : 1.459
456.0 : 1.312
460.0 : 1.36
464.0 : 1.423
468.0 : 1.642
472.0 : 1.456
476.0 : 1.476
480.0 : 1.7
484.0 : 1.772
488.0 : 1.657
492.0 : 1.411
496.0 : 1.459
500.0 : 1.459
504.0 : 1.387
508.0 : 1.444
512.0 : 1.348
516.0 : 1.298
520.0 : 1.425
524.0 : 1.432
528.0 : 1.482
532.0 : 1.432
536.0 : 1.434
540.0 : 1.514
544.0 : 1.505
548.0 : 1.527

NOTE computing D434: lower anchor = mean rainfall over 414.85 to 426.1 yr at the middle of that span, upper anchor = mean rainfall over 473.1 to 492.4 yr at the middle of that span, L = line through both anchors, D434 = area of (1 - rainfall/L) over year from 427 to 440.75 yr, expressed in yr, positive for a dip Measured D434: 1.2 yr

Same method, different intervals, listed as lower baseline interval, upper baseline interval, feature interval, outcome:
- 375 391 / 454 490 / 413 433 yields 0.8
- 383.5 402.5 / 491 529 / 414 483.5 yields -2.0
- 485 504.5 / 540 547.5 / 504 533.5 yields 1.9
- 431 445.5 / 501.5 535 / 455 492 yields -4.6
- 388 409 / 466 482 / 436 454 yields 1.5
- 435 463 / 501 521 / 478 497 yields -3.3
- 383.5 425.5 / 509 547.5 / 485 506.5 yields -1.2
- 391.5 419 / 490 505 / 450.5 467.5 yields -0.2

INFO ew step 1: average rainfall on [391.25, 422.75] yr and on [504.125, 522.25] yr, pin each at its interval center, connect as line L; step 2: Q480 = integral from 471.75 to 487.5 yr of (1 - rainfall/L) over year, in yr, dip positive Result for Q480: -2.9 yr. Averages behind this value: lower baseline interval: 1.35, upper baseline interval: 1.38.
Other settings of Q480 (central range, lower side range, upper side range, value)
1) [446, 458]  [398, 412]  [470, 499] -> 0.8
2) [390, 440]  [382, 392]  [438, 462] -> 0.5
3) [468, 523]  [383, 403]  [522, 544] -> -2.2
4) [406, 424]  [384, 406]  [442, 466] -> -0.2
